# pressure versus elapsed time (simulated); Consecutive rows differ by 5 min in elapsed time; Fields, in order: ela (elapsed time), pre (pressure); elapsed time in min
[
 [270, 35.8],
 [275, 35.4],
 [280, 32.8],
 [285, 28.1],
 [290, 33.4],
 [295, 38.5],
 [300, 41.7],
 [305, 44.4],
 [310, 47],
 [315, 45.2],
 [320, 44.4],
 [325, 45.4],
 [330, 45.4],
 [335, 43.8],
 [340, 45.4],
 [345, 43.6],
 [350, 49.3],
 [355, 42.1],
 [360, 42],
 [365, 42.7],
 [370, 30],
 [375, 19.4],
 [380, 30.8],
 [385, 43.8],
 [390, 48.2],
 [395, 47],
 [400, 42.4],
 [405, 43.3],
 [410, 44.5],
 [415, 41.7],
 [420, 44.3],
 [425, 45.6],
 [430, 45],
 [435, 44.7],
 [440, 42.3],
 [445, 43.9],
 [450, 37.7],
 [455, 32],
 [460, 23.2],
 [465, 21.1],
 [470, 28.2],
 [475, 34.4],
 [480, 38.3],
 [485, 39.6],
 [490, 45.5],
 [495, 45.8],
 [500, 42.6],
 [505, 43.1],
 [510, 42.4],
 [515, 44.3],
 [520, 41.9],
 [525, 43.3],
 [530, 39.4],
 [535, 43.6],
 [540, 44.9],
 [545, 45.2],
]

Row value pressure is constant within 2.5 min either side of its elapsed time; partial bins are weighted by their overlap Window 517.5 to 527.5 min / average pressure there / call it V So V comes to 42.6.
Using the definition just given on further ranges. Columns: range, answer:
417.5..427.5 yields 45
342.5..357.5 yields 45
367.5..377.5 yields 24.7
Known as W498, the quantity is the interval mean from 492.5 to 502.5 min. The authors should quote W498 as 44.2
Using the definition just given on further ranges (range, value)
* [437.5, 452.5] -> 41.3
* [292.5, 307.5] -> 41.5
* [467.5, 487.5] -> 35.1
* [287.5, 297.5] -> 36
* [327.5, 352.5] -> 45.5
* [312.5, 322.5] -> 44.8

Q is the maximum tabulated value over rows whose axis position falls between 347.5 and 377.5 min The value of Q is 49.3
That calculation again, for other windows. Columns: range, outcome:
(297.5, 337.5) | 47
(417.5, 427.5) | 45.6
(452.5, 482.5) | 38.3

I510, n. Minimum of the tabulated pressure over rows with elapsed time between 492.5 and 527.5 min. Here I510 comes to 41.9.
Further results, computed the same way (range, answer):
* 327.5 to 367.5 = 42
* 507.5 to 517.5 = 42.4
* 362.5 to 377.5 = 19.4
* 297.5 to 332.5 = 41.7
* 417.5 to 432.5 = 44.3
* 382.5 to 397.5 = 43.8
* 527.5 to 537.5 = 39.4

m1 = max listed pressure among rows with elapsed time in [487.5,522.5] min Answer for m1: 45.8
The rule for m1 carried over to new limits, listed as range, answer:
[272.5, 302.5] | 41.7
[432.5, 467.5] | 44.7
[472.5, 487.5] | 39.6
